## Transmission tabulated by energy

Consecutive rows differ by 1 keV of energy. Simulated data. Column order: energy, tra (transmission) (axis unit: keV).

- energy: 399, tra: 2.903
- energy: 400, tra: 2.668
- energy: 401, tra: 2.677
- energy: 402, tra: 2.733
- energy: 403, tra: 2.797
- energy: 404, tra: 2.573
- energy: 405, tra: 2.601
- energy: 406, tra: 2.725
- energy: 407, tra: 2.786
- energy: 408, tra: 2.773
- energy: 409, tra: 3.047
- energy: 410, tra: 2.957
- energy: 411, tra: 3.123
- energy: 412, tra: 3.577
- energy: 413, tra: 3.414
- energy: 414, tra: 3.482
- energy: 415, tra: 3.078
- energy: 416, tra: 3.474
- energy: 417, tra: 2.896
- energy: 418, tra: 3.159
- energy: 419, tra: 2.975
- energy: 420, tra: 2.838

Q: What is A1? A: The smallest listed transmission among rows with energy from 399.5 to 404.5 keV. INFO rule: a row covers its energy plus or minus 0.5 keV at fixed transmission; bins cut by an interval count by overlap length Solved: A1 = 2.573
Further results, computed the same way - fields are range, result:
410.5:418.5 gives 2.896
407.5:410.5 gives 2.773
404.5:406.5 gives 2.601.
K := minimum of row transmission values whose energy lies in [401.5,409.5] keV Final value 2.573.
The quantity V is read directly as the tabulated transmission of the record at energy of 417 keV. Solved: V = 2.896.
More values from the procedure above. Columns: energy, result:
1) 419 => 2.975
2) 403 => 2.797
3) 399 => 2.903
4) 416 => 3.474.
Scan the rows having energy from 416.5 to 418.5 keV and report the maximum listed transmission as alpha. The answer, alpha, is 3.159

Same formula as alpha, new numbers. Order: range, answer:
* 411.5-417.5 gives 3.577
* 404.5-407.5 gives 2.786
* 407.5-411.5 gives 3.123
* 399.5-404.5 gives 2.797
